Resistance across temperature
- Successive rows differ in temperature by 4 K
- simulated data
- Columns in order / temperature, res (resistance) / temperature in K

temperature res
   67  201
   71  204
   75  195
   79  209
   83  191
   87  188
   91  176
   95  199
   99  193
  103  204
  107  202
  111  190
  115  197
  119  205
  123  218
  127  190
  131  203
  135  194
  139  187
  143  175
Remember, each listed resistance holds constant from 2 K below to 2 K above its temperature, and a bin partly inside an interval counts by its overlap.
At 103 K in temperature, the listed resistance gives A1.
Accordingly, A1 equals 204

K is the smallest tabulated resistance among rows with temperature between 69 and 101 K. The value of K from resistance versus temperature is 176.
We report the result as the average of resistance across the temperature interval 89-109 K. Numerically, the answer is 195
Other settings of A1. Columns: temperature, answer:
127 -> 190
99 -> 193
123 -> 218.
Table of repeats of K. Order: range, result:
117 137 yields 190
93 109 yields 193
